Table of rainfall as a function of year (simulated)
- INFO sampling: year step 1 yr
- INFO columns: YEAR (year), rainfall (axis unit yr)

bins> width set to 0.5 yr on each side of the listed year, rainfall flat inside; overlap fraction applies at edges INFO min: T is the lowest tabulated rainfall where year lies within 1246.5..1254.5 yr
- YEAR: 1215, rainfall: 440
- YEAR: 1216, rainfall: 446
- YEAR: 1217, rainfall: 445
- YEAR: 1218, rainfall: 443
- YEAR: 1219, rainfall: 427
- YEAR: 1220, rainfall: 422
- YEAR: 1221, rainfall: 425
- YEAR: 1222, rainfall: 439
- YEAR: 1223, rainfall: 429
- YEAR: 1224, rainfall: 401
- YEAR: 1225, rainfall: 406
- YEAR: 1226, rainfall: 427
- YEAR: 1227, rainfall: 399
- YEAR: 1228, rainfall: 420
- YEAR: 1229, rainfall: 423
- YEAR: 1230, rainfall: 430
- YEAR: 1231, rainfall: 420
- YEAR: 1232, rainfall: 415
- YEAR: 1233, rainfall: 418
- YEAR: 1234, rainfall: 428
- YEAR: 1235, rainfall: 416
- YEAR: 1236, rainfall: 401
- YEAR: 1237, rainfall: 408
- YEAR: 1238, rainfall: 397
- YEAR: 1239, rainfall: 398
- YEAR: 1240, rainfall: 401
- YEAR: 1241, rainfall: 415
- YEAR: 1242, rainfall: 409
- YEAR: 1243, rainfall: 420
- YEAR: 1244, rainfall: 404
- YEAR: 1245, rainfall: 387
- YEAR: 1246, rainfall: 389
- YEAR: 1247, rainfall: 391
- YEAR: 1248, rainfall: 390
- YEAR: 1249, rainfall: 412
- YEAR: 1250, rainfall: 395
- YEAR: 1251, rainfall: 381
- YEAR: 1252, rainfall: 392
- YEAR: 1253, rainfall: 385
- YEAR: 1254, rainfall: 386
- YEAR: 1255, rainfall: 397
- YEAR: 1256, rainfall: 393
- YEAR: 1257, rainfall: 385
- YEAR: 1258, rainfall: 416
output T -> 381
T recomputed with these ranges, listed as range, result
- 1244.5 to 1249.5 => 387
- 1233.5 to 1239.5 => 397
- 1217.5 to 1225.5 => 401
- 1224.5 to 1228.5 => 399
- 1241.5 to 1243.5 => 409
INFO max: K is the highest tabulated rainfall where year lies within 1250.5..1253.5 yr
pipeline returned 392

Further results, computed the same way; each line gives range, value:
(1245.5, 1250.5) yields 412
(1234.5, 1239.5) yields 416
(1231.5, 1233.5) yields 418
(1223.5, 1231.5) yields 430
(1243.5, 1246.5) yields 404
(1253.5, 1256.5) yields 397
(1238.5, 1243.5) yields 420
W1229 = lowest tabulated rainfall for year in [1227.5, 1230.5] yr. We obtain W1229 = 420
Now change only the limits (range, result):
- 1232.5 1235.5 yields 416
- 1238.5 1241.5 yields 398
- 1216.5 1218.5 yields 443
